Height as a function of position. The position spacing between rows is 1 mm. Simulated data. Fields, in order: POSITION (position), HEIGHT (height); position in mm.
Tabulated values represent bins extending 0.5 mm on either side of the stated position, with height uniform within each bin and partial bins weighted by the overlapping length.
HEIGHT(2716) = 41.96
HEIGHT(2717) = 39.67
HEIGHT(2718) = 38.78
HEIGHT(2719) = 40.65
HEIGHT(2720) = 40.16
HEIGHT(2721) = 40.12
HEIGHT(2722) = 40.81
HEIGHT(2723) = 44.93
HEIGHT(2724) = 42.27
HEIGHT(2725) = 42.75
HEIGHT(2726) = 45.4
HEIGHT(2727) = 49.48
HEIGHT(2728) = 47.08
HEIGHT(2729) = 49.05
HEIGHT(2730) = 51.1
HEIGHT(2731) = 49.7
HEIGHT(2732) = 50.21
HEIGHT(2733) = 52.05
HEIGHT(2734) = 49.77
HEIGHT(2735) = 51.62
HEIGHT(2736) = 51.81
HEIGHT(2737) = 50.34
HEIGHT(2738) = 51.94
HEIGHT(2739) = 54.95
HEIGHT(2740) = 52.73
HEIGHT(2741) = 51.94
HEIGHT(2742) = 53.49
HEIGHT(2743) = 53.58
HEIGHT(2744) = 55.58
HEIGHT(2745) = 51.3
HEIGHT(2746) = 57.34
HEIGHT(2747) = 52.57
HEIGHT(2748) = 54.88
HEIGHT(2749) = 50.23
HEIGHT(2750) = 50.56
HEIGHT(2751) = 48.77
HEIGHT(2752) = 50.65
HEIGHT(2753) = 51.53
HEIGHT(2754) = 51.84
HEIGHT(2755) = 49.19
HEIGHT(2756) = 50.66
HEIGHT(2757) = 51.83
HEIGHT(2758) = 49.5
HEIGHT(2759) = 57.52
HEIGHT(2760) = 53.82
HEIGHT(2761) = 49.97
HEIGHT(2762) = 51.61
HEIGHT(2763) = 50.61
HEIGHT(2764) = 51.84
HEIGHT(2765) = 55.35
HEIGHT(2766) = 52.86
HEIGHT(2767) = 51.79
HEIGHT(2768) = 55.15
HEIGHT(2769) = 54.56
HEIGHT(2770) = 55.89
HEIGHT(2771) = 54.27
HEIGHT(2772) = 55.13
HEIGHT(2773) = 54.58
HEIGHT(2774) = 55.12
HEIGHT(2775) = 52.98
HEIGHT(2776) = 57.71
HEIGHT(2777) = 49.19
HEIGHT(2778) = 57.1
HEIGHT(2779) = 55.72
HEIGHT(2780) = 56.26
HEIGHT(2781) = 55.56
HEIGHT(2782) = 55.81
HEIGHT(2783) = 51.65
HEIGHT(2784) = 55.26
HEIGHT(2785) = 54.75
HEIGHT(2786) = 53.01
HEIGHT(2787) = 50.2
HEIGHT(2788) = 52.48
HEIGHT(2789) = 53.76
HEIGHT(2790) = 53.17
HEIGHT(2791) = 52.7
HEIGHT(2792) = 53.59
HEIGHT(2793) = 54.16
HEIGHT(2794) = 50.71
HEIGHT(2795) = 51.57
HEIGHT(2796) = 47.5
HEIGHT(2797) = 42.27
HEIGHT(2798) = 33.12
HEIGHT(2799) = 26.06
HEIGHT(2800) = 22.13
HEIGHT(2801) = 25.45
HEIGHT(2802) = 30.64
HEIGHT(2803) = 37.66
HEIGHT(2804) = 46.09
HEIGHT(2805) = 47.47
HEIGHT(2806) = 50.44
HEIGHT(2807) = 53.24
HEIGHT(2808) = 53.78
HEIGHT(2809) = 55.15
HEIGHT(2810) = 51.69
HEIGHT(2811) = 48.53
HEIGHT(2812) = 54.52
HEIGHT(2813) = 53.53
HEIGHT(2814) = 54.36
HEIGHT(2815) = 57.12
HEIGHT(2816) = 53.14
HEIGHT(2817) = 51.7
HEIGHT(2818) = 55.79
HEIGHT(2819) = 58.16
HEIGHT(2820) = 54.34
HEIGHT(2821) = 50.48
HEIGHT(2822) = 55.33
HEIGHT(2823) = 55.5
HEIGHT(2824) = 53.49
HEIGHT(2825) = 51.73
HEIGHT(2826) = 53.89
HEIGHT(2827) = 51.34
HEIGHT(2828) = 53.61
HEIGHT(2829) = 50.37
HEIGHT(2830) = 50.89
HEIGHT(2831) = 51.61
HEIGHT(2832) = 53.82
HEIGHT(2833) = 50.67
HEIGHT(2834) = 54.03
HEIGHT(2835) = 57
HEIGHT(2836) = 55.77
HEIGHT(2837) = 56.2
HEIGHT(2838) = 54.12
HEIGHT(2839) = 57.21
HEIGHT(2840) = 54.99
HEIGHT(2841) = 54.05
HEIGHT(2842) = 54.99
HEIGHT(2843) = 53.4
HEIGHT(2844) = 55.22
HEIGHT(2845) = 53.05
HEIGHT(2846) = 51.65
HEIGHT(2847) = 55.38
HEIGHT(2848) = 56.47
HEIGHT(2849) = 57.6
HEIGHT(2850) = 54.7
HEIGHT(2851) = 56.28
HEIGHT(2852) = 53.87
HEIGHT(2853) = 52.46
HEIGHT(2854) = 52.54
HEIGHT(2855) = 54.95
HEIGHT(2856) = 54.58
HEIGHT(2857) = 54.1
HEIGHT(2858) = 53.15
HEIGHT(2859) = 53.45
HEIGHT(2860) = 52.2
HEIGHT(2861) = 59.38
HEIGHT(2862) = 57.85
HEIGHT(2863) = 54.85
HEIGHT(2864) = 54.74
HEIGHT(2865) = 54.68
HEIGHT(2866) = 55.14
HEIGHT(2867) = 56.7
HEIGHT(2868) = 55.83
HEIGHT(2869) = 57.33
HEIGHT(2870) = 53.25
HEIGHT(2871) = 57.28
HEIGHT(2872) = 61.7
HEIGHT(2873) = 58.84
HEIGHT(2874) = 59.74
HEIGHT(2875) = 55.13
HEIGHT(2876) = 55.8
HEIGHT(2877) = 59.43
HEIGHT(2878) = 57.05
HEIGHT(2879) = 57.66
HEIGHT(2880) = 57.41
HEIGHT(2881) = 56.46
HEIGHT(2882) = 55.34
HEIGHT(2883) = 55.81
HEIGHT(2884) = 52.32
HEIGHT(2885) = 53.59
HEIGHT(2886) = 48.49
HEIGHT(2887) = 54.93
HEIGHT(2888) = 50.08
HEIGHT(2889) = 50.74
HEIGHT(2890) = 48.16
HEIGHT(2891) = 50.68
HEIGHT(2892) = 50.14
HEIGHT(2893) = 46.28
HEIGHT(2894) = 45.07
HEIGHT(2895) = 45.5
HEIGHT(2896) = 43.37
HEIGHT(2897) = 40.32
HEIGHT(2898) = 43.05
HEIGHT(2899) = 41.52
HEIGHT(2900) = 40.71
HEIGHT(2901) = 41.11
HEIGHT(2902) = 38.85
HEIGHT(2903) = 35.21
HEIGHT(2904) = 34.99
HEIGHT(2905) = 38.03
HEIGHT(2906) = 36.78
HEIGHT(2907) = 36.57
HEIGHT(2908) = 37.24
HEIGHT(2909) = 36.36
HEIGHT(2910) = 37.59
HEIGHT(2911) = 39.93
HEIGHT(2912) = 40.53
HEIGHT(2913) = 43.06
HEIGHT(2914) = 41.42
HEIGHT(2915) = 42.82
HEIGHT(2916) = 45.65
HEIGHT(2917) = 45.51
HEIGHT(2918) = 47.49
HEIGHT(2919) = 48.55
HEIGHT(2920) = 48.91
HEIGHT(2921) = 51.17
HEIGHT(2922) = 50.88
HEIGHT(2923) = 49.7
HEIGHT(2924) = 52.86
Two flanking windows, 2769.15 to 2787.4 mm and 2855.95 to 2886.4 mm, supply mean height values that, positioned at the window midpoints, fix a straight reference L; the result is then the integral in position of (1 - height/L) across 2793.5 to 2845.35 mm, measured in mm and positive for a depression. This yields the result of 4.6 mm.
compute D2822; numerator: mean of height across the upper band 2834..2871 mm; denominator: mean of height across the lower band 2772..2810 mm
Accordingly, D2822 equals 1.1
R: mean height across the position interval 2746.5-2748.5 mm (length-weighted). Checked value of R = 53.7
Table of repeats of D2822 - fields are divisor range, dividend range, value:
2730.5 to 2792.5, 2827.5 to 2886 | 1.04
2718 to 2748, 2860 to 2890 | 1.13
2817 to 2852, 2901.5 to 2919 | 0.74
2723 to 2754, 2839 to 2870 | 1.08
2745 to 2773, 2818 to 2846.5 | 1.02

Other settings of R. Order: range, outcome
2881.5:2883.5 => 55.6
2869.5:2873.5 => 57.8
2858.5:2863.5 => 55.5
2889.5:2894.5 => 48.1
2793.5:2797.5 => 48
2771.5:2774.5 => 54.9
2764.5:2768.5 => 53.8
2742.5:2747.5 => 54.1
